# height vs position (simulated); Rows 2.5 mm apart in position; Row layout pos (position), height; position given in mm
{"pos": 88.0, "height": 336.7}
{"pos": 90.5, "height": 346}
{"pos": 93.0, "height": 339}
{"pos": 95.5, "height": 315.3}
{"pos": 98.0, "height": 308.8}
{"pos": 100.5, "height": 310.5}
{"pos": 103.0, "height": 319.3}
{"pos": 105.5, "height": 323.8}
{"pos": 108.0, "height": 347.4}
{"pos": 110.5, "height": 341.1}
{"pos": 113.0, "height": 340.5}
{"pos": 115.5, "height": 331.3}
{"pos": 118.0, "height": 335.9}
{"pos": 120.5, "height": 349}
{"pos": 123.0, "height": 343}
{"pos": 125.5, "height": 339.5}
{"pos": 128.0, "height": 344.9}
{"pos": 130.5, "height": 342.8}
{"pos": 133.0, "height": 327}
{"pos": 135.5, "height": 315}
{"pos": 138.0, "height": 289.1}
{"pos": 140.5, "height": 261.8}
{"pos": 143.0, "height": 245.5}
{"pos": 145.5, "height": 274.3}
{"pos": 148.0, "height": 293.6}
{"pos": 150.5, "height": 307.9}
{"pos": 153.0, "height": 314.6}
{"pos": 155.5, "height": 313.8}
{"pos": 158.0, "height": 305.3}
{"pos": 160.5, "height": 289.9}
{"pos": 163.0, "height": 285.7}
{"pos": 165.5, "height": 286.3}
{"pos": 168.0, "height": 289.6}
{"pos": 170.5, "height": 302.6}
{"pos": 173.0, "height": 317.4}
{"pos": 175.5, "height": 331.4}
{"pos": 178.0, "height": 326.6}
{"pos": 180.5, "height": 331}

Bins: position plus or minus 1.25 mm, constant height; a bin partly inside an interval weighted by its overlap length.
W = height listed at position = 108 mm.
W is 347.4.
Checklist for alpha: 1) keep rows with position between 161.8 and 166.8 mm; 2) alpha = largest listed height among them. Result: 286.3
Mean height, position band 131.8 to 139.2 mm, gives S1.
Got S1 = 310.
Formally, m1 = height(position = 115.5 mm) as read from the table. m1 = 331.3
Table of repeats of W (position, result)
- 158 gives 305.3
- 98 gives 308.8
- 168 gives 289.6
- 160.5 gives 289.9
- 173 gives 317.4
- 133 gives 327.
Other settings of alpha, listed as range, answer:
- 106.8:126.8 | 349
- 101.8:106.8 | 323.8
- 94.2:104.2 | 319.3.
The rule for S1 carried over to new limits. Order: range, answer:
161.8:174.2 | 296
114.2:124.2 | 340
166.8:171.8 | 296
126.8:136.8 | 332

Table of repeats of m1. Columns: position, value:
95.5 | 315.3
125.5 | 339.5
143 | 245.5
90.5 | 346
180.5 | 331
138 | 289.1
